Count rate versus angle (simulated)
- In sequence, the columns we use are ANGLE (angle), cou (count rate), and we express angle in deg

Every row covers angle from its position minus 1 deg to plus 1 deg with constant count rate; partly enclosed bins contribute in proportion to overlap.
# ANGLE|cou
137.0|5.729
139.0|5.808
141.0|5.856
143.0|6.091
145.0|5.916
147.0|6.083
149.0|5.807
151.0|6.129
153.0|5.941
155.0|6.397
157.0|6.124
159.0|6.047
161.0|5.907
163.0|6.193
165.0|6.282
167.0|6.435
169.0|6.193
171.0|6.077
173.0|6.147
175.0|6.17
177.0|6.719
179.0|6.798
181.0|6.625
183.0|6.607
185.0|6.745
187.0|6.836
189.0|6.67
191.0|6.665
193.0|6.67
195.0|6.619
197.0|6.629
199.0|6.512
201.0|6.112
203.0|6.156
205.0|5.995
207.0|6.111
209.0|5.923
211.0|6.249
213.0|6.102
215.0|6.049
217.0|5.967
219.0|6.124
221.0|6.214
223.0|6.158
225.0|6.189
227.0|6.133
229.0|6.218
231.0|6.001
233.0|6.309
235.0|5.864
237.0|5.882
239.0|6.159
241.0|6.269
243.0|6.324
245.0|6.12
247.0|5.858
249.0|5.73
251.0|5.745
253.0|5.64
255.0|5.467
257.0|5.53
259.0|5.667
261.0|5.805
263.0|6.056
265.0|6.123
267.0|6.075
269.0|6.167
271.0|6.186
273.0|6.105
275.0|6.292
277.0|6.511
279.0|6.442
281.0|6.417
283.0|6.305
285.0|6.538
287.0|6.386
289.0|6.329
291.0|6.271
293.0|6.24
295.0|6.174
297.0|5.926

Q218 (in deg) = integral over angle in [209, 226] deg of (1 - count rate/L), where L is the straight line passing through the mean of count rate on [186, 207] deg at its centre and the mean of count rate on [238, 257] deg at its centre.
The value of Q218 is 0.3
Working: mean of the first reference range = 6.47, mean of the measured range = 6.12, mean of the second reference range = 5.9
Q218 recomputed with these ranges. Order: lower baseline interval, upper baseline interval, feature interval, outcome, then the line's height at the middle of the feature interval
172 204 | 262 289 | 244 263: 1.8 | 6.35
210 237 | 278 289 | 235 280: 2.0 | 6.28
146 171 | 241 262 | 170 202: -2.7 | 6.03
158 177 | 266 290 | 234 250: 0.6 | 6.27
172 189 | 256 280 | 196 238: 1.6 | 6.37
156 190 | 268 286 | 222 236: 0.5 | 6.36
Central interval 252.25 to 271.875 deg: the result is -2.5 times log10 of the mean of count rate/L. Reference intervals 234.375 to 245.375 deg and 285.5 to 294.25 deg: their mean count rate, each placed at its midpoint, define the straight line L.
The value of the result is 0.06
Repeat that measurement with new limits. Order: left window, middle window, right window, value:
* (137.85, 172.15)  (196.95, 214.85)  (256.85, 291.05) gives -0.01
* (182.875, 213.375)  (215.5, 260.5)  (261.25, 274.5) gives 0.05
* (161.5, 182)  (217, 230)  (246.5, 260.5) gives -0.04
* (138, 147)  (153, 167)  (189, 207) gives -0.01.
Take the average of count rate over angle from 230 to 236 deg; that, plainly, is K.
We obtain 6.06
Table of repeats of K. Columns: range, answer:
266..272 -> 6.14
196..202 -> 6.42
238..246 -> 6.22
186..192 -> 6.72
